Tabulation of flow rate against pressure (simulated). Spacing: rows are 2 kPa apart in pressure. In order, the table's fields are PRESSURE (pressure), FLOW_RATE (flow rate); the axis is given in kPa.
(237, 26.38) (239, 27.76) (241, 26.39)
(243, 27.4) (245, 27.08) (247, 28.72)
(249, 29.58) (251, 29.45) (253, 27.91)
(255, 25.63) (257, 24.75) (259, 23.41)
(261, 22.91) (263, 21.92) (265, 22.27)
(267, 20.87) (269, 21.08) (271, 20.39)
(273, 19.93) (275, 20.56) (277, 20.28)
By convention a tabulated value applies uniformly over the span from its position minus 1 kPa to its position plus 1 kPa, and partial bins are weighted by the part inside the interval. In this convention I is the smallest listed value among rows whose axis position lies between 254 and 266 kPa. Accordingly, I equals 21.92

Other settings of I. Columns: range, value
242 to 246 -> 27.08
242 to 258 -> 24.75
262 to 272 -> 20.39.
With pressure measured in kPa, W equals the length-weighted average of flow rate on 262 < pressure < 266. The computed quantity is 22.1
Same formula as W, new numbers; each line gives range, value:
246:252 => 29.2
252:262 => 24.9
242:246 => 27.2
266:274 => 20.6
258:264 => 22.7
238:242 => 27.1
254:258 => 25.2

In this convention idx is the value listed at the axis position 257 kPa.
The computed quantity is 24.75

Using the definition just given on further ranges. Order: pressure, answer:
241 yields 26.39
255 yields 25.63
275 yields 20.56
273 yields 19.93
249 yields 29.58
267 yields 20.87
